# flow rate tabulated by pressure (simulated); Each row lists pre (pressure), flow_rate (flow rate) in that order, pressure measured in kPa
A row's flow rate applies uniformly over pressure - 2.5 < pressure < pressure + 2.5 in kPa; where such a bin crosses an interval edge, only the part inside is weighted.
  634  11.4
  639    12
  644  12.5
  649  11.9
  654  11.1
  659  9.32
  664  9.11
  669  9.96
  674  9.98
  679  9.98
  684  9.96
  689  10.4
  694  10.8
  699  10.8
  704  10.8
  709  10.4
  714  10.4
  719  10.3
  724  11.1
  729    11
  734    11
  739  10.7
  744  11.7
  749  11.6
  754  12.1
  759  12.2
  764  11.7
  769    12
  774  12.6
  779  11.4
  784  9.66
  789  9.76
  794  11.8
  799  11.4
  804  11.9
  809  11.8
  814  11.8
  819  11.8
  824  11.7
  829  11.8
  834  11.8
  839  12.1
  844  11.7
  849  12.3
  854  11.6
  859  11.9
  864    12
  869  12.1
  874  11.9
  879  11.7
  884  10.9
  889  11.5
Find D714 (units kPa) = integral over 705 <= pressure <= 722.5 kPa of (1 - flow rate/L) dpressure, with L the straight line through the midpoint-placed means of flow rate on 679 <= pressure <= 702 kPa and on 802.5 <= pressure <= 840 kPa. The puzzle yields 0.4 kPa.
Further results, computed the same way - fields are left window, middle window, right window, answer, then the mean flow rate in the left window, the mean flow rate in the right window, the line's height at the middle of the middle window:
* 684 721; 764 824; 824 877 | -0.48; 10.5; 11.9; 11.4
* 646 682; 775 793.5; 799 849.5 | 1.29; 10.2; 11.8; 11.4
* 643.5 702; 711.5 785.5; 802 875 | -1.54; 10.4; 11.9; 11.1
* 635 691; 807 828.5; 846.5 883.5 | -0.38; 10.6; 11.9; 11.6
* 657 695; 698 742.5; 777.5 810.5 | -1.69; 9.91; 11.1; 10.3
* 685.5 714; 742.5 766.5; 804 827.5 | -1.52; 10.6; 11.8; 11.2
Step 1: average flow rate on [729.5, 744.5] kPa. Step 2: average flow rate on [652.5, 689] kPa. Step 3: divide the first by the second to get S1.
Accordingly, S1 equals 1.1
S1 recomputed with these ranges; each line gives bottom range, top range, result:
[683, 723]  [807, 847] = 1.12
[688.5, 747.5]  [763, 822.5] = 1.06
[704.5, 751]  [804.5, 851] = 1.09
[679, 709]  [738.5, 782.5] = 1.12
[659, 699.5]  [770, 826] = 1.14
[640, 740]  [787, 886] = 1.10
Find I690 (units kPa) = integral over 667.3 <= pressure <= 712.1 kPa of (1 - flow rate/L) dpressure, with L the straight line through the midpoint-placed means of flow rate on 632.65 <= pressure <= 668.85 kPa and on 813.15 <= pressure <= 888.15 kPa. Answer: 3.1 kPa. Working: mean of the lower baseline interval 11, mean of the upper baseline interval 11.8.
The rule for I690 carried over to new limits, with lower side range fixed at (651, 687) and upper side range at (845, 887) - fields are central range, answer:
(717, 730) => -0.42 kPa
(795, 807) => -0.53 kPa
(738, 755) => -1.39 kPa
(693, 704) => -0.62 kPa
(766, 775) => -1.09 kPa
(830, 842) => -0.43 kPa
